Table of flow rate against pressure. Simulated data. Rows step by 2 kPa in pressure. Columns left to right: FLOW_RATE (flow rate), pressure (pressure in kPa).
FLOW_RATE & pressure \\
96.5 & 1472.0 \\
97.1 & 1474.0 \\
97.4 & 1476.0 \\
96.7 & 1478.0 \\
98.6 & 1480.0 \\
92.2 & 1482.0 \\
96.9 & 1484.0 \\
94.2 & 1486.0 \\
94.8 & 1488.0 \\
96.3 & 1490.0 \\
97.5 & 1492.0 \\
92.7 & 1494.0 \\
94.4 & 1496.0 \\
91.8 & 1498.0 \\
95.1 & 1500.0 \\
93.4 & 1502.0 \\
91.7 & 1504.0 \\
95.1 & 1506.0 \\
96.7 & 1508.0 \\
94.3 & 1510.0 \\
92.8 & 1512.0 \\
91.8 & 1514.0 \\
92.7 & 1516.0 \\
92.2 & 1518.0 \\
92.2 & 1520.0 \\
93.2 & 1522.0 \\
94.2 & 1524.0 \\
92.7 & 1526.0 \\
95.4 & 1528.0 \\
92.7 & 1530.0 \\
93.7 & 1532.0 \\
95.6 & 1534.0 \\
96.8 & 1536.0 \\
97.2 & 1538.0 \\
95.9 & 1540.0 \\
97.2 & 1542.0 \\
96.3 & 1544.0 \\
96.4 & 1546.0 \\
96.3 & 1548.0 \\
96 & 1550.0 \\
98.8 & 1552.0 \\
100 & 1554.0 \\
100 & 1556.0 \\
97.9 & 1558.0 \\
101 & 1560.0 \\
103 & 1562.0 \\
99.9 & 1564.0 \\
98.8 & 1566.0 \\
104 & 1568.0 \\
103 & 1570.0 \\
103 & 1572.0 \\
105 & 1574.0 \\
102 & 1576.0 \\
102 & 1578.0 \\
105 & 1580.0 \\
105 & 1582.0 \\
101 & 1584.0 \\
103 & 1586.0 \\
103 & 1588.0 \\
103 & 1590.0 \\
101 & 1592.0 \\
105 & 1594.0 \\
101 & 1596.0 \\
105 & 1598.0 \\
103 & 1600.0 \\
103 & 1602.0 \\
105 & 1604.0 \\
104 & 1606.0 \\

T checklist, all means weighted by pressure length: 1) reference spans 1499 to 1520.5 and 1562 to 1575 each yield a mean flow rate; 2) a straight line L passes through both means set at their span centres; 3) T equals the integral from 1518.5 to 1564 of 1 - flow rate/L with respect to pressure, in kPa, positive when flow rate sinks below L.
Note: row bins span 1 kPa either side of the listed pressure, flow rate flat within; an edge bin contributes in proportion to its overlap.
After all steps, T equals 0.8 kPa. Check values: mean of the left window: 93.5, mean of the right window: 102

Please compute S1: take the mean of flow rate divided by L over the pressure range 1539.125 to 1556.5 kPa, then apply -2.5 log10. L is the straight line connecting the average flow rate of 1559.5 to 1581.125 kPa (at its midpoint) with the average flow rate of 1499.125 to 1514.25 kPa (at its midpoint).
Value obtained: 0.02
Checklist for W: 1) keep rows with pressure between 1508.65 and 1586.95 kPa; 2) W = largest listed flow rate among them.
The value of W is 105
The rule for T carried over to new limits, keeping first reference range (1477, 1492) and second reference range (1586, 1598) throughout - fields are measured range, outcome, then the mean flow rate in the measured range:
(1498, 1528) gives 1.3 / 93.4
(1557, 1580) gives -0.1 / 102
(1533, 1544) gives 0.3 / 96.5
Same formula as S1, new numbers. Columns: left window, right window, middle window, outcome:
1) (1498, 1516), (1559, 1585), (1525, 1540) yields 0.03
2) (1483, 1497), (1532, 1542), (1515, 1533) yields 0.03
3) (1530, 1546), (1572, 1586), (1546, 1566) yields 0.00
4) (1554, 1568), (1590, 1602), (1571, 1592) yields -0.01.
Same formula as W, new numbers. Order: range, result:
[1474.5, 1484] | 98.6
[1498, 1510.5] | 96.7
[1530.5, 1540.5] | 97.2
